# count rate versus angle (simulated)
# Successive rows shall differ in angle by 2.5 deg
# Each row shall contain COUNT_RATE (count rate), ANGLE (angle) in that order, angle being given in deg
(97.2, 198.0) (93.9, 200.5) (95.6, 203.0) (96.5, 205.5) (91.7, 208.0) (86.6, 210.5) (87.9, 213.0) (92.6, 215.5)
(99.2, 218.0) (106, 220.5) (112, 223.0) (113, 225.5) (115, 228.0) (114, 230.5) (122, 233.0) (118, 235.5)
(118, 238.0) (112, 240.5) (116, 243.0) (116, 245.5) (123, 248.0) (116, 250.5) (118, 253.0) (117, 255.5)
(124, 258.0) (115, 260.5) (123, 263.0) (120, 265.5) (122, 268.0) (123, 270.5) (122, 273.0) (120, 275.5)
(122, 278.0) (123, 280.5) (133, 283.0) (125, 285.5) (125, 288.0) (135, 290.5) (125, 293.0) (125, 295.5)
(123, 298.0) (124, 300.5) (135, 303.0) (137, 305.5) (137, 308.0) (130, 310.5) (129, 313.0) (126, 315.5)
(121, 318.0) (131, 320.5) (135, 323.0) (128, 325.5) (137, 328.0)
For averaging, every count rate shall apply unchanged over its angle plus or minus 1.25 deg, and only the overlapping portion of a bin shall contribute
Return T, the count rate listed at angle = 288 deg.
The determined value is 125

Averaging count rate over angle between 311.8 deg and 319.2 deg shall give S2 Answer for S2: 125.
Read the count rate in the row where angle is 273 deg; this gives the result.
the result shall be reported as 122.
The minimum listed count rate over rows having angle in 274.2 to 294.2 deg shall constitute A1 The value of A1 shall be 120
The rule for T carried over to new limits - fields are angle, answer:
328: 137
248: 123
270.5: 123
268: 122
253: 118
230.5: 114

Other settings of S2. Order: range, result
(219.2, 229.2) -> 111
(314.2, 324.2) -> 128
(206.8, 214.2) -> 88.7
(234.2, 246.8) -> 116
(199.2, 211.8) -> 92.9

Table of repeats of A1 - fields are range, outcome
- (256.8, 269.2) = 115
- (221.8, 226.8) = 112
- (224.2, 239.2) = 113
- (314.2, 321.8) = 121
